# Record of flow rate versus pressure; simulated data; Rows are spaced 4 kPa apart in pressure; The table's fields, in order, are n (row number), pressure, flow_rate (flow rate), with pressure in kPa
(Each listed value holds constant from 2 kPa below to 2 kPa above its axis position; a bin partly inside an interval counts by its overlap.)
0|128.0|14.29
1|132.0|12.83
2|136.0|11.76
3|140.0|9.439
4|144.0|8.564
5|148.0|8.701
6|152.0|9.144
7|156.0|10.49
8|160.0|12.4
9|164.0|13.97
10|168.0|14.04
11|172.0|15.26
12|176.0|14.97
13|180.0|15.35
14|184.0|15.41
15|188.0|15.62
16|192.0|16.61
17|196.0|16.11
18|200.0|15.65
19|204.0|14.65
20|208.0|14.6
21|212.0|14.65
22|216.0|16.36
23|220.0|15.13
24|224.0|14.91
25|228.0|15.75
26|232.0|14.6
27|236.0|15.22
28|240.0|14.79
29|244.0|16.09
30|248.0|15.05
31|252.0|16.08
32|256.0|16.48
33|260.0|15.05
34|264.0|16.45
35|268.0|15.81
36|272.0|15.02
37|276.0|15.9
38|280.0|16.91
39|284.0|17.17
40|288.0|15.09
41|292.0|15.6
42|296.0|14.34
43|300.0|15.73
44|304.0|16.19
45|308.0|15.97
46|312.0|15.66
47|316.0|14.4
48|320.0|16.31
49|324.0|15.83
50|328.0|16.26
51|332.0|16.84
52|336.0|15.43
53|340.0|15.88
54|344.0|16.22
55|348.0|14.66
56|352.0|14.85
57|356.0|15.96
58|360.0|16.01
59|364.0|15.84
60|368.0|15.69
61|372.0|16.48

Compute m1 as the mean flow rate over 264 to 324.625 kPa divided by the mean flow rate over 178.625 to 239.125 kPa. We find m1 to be 1.03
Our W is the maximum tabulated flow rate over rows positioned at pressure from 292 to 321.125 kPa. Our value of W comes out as 16.31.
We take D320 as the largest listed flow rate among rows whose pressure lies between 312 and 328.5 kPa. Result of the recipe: 16.31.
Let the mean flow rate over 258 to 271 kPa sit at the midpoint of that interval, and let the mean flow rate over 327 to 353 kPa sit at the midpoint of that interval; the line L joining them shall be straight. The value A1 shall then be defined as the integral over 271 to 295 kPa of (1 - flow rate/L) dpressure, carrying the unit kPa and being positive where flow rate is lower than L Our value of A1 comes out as -0.3 kPa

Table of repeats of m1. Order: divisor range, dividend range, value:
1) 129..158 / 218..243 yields 1.47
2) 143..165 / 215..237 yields 1.46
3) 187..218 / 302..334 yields 1.03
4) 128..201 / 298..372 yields 1.20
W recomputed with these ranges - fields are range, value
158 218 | 16.61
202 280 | 16.91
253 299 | 17.17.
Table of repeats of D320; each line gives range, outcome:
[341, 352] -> 16.22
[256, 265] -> 16.48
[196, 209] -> 16.11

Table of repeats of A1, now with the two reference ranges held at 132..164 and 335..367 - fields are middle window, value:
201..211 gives -2.3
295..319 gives -1.6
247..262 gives -2.9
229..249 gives -3.8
